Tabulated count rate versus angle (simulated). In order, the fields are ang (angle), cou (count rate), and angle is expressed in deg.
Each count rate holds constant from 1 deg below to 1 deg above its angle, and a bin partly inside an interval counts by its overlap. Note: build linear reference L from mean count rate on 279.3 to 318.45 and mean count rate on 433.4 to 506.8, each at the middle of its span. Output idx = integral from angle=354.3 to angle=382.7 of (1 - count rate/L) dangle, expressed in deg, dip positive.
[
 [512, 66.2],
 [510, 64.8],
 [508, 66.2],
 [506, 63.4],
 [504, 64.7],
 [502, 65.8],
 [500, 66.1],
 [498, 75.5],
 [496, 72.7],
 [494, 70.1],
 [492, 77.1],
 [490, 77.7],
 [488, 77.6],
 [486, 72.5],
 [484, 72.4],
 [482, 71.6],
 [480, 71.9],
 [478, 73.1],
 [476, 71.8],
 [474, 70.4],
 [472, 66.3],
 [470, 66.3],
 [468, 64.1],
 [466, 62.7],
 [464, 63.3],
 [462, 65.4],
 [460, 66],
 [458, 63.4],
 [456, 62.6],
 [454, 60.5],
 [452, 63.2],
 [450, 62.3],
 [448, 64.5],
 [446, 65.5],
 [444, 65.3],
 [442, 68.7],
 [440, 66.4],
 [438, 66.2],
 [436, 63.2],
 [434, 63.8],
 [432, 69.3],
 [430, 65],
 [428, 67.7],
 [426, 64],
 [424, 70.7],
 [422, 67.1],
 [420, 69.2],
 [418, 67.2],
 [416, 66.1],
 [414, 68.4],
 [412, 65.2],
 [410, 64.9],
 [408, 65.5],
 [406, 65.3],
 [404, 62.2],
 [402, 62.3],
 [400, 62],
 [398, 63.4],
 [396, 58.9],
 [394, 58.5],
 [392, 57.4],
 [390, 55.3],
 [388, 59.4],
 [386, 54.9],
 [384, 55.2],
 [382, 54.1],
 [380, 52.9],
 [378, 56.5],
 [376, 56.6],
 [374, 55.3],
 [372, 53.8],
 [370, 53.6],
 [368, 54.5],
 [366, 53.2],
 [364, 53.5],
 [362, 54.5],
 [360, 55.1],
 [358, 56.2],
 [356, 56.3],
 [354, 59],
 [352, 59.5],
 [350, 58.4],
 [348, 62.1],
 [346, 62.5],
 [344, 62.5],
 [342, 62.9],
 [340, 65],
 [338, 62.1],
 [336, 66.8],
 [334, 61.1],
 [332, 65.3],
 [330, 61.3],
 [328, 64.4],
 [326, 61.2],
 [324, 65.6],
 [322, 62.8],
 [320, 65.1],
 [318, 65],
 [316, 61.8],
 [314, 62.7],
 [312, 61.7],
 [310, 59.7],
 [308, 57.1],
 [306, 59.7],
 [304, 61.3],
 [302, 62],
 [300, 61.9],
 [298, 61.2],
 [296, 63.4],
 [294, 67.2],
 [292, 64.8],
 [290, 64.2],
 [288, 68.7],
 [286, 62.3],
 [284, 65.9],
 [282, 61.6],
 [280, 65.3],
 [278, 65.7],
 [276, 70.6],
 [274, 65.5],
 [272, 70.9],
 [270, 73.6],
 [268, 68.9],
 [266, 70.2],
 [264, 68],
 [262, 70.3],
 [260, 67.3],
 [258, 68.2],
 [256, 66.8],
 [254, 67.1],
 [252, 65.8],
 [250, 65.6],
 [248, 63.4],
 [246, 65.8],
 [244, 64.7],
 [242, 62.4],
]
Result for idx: 4.37 deg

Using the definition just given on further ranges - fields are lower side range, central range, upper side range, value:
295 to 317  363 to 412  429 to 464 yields 4.04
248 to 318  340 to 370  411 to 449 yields 3.58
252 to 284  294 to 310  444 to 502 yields 1.58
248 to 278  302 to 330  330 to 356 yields 0.85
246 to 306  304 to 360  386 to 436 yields 3.01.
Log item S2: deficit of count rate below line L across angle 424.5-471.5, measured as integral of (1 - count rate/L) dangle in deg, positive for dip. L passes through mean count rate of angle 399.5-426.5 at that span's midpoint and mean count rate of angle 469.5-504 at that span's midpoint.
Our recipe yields 2.53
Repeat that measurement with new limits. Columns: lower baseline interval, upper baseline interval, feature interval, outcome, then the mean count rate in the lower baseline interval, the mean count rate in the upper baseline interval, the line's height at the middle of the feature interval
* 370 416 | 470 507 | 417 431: -0.9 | 59.5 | 71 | 63.2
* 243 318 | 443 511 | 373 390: 2.8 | 65.2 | 67.8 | 66.5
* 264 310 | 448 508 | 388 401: 1.5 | 65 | 68.2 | 66.8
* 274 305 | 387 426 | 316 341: 0.2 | 64.4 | 63.6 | 64.2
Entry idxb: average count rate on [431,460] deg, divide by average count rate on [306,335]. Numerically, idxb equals 1.04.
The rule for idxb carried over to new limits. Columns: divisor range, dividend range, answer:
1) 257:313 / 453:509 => 1.05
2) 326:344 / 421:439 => 1.05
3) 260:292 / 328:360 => 0.91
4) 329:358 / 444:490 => 1.09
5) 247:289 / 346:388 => 0.83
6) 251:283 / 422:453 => 0.97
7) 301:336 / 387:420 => 1.01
